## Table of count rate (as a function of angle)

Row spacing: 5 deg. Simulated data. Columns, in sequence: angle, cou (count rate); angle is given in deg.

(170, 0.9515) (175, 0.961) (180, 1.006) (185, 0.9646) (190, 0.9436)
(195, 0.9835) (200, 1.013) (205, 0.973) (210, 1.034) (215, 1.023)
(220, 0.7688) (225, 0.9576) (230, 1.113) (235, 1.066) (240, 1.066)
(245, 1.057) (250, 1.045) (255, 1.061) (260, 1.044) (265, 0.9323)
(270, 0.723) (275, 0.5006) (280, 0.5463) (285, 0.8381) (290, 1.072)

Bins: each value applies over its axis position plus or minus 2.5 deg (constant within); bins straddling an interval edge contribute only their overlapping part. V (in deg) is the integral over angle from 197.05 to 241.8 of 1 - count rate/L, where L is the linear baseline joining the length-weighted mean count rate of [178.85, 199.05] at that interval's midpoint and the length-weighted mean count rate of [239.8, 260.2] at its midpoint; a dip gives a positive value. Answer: 0.6 deg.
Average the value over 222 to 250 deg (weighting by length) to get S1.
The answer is 1.05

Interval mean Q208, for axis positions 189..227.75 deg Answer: 0.964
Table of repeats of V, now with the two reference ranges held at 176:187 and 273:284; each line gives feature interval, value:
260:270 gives -4.5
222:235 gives -4.2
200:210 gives -1.3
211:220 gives -1.2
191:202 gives -0.9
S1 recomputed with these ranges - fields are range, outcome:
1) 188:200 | 0.975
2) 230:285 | 0.911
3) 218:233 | 0.956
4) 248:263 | 1.05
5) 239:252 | 1.06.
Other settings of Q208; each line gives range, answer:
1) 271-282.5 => 0.549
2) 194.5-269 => 1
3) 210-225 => 0.929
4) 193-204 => 0.995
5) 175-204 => 0.98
